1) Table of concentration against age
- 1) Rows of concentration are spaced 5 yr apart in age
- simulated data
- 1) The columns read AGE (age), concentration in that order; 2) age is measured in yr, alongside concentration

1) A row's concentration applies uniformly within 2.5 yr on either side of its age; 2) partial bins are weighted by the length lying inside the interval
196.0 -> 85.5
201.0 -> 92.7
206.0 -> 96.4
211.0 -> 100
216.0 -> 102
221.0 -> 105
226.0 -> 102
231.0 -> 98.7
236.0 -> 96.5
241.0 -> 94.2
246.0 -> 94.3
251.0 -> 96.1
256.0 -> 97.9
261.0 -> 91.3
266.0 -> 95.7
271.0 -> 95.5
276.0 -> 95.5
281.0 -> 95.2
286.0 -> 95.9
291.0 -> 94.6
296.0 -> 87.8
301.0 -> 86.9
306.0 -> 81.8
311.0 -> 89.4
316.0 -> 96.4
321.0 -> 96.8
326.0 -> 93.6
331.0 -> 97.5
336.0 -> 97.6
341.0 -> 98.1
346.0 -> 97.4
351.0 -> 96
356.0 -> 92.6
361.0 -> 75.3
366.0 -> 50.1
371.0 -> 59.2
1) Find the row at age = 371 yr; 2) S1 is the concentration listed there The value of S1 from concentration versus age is 59.2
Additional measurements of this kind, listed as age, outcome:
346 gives 97.4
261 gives 91.3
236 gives 96.5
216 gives 102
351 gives 96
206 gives 96.4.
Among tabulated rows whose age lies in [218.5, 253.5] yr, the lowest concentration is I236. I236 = 94.2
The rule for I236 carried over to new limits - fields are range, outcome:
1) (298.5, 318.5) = 81.8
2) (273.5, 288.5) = 95.2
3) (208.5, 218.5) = 100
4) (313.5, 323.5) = 96.4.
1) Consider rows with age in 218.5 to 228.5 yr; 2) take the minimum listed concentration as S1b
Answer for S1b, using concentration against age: 102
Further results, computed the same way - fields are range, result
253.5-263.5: 91.3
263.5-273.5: 95.5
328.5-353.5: 96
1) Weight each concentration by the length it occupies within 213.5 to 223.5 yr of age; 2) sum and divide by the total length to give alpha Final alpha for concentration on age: 104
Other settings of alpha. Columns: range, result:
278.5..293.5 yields 95.2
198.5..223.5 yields 99.2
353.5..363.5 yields 84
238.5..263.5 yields 94.8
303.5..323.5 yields 91.1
